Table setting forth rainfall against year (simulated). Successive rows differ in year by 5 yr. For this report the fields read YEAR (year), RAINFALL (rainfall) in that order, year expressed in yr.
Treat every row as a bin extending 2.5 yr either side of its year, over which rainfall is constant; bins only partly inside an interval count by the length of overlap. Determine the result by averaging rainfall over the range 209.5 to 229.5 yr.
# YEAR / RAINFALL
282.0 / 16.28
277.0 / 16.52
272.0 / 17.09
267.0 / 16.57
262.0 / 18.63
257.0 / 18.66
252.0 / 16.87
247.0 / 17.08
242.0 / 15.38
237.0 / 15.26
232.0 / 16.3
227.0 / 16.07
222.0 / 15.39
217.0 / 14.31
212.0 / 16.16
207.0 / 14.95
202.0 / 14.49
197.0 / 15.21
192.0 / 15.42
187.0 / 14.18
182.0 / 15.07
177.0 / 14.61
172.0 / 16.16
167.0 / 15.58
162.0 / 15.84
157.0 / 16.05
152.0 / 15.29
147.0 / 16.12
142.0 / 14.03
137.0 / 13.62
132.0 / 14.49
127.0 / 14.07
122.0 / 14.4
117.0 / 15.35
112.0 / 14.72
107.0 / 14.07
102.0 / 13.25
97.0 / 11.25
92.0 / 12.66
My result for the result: 15.5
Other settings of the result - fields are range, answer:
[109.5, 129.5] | 14.6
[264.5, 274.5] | 16.8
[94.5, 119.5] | 13.7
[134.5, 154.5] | 14.8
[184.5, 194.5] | 14.8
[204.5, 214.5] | 15.6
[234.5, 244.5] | 15.3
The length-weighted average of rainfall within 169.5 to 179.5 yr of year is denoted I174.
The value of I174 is 15.4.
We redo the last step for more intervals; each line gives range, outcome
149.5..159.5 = 15.7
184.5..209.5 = 14.8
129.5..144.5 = 14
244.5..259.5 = 17.5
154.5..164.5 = 15.9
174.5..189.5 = 14.6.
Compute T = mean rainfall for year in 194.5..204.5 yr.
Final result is 14.8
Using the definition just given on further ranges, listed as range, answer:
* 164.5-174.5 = 15.9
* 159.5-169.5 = 15.7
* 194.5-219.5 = 15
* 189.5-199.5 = 15.3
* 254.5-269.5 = 18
